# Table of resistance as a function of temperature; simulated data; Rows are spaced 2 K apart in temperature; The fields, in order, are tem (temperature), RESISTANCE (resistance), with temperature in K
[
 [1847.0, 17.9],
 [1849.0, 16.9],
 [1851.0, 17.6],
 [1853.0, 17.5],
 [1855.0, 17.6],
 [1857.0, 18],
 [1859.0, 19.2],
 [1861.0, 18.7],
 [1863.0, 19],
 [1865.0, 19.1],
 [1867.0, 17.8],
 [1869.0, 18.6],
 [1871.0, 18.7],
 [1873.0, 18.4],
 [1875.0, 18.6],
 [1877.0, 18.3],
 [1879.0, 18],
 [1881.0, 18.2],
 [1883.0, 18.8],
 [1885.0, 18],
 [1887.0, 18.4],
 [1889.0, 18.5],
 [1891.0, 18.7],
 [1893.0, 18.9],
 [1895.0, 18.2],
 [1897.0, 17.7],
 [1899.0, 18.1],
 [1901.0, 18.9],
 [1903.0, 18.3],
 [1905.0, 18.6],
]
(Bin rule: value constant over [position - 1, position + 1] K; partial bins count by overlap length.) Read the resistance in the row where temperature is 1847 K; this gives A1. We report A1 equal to 17.9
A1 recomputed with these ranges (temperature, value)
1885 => 18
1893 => 18.9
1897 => 17.7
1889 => 18.5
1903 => 18.3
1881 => 18.2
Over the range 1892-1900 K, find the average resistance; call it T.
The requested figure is 18.2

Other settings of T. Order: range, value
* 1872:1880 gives 18.3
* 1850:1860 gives 18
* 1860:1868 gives 18.7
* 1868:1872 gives 18.6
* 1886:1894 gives 18.6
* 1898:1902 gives 18.5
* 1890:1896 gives 18.6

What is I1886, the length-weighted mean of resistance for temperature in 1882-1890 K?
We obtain 18.4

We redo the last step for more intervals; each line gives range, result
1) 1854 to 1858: 17.8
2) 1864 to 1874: 18.5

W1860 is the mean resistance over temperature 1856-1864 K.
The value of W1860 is 18.7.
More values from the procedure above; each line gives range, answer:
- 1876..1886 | 18.3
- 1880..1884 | 18.5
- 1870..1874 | 18.5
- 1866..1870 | 18.2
